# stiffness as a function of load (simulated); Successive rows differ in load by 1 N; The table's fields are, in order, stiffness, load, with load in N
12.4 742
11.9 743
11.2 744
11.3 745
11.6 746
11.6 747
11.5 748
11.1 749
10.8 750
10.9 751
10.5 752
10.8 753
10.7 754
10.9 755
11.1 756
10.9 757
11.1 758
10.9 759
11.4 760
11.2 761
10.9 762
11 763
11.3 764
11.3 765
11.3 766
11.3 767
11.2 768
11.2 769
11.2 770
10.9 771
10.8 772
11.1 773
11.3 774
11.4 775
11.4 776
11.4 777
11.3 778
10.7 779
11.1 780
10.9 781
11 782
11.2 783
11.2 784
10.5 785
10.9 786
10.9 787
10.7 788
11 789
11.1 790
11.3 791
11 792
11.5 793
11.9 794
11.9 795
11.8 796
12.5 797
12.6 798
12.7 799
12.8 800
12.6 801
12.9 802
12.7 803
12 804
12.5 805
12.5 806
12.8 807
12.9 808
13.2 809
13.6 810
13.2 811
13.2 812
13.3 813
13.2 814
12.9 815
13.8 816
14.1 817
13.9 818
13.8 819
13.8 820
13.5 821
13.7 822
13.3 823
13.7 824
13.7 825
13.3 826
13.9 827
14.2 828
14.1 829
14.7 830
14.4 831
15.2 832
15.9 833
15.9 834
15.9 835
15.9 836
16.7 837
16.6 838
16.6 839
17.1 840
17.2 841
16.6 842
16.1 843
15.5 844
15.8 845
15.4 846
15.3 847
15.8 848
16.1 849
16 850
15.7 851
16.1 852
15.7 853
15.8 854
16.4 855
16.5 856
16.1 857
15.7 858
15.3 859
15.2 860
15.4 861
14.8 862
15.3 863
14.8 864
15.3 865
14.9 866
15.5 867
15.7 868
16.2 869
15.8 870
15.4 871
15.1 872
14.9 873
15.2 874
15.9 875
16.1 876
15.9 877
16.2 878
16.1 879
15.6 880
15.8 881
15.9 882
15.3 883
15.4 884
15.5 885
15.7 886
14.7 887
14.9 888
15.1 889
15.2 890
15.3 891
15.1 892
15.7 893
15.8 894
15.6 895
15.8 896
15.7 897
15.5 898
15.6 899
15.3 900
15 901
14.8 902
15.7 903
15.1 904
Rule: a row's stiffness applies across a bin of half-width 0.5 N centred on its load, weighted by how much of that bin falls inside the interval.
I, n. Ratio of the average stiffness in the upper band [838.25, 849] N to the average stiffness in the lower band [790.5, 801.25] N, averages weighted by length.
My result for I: 1.34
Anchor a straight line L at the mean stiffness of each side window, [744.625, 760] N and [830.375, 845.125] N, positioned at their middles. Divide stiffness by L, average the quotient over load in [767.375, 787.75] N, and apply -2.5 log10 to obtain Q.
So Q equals 0.13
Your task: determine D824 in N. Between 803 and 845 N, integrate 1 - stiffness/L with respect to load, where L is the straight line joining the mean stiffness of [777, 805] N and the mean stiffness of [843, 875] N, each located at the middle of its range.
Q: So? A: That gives -2.5 N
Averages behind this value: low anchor 11.6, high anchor 15.6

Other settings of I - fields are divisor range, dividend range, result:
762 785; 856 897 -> 1.39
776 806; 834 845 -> 1.41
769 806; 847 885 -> 1.36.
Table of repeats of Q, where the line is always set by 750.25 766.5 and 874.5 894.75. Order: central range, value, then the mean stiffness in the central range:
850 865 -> -0.08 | 15.6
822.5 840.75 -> -0.11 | 15.1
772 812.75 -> 0.04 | 11.8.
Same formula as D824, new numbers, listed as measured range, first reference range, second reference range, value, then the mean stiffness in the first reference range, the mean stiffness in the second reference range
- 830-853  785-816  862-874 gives -2.99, 12.3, 15.3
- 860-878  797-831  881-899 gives -0.71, 13.3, 15.4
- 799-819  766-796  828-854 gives 0.40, 11.2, 15.8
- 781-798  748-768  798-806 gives 1.19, 11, 12.6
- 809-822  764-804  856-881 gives -0.54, 11.5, 15.5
